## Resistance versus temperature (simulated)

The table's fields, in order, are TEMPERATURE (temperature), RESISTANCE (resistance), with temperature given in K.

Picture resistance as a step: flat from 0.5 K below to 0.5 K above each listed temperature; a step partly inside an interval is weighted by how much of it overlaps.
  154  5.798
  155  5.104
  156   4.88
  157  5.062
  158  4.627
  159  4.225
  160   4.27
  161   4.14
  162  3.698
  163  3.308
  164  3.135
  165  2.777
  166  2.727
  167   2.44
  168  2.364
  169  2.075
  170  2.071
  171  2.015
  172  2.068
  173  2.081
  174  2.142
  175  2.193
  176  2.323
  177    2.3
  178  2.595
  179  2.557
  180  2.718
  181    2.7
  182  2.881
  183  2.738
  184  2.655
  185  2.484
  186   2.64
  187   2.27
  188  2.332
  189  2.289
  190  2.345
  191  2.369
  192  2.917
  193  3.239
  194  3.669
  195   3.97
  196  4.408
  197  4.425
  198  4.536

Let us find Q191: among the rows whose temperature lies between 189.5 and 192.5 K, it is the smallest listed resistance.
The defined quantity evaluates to 2.345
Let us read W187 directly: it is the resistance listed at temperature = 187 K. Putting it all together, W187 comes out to 2.27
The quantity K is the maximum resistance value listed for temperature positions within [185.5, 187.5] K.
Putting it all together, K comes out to 2.64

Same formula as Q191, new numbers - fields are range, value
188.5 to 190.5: 2.289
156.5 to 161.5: 4.14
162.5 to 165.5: 2.777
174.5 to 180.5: 2.193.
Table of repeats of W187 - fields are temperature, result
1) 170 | 2.071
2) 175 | 2.193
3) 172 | 2.068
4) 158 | 4.627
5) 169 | 2.075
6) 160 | 4.27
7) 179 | 2.557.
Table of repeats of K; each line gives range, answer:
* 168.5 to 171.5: 2.075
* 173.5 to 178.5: 2.595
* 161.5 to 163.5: 3.698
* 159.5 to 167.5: 4.27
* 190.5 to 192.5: 2.917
